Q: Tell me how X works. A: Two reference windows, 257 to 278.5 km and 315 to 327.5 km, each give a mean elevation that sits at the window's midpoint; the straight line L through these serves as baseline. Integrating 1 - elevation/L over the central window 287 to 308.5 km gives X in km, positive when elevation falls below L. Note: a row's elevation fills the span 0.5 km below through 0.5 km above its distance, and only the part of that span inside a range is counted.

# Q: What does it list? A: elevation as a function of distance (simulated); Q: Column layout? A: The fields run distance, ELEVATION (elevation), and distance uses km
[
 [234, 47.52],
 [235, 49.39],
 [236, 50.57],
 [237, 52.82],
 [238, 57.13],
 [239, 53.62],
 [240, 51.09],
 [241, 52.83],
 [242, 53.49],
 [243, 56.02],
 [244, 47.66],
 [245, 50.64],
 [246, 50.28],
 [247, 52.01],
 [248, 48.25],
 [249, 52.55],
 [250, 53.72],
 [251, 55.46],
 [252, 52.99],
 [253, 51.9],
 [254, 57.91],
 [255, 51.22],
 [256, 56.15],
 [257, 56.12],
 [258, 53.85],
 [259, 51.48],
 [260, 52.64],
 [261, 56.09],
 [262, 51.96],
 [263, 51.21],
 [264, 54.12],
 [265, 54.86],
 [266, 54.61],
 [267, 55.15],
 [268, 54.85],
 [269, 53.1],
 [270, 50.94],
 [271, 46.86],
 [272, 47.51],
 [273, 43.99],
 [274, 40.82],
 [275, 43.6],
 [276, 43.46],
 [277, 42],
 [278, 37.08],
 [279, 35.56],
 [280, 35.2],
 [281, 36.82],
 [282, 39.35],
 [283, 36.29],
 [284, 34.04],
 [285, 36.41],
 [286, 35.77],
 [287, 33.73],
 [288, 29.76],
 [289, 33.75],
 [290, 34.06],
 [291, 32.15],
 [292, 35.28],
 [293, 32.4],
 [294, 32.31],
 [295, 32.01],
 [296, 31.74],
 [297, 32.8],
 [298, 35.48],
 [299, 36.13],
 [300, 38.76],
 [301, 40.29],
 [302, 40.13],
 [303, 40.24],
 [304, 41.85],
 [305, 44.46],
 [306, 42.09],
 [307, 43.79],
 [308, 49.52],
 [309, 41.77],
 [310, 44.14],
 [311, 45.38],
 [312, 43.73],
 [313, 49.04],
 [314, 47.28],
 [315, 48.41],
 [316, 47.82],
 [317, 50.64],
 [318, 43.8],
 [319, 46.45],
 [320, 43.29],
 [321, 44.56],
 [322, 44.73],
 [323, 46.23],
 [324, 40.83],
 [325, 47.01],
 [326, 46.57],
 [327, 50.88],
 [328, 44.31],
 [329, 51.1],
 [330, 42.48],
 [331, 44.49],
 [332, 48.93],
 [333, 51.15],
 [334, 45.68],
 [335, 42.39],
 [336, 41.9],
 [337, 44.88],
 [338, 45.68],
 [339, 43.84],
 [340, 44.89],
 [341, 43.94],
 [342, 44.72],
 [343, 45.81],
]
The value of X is 4.80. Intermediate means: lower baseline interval 49.7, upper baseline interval 46.2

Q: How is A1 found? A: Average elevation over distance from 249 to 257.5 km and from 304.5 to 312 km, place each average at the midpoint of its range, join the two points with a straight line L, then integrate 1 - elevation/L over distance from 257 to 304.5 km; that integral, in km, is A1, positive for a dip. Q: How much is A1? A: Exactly 7.4 km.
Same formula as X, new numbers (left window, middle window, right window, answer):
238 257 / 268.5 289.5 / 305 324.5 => 4.10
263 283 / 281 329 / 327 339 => 5.29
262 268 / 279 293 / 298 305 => 3.35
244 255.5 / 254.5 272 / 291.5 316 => -1.34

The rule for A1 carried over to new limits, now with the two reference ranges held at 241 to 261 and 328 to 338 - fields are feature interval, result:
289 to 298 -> 2.96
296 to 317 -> 2.39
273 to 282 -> 1.97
